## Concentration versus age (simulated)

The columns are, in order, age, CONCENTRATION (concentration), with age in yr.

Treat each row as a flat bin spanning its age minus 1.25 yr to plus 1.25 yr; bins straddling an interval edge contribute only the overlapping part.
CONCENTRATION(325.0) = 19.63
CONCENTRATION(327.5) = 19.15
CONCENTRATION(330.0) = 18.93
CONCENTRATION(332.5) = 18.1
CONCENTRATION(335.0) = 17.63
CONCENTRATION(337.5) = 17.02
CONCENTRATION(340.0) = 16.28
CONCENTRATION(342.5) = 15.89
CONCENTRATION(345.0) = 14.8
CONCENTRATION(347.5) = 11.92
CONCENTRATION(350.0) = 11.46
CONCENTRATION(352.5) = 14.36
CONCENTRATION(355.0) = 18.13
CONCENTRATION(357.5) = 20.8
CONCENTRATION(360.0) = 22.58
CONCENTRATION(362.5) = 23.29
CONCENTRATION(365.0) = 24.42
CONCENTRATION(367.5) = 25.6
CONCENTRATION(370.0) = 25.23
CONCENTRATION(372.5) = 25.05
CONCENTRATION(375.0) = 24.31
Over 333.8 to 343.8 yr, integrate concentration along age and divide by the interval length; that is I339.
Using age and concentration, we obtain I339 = 16.7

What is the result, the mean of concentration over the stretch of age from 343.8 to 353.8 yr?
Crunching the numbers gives 13.2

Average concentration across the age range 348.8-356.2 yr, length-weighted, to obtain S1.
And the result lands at 14.6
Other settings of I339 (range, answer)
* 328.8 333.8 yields 18.5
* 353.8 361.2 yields 20.5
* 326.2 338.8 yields 18.2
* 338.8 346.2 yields 15.7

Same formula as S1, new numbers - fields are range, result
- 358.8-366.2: 23.4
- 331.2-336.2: 17.9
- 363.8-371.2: 25.1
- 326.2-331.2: 19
